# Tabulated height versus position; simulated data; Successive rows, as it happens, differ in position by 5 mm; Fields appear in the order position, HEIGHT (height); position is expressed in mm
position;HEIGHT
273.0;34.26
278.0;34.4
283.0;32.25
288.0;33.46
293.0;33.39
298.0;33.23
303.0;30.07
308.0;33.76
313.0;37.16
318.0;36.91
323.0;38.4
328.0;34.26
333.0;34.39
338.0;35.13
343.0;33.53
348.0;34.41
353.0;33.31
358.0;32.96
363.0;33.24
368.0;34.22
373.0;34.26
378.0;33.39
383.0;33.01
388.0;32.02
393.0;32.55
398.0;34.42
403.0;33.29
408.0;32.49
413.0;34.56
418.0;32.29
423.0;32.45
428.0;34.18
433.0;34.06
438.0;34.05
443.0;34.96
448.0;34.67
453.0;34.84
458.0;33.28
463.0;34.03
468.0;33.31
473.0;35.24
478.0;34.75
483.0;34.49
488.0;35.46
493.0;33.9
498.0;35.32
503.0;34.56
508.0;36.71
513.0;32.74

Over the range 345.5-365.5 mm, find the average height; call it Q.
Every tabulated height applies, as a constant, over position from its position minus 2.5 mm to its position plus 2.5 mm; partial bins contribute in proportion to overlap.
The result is 33.5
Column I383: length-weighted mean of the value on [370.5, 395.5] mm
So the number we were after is 33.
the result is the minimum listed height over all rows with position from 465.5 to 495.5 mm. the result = 33.31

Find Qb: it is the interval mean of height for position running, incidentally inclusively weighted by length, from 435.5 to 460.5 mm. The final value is 34.4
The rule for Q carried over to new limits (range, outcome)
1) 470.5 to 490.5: 35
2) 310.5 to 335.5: 36.2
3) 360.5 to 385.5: 33.6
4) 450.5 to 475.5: 34.1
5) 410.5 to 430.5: 33.4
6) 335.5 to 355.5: 34.1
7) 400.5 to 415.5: 33.4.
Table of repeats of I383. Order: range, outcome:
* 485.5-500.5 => 34.9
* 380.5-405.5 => 33.1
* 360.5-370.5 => 33.7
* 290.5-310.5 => 32.6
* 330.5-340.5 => 34.8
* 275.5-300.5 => 33.3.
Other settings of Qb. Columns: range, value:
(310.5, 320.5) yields 37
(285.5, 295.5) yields 33.4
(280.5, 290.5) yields 32.9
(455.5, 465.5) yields 33.7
